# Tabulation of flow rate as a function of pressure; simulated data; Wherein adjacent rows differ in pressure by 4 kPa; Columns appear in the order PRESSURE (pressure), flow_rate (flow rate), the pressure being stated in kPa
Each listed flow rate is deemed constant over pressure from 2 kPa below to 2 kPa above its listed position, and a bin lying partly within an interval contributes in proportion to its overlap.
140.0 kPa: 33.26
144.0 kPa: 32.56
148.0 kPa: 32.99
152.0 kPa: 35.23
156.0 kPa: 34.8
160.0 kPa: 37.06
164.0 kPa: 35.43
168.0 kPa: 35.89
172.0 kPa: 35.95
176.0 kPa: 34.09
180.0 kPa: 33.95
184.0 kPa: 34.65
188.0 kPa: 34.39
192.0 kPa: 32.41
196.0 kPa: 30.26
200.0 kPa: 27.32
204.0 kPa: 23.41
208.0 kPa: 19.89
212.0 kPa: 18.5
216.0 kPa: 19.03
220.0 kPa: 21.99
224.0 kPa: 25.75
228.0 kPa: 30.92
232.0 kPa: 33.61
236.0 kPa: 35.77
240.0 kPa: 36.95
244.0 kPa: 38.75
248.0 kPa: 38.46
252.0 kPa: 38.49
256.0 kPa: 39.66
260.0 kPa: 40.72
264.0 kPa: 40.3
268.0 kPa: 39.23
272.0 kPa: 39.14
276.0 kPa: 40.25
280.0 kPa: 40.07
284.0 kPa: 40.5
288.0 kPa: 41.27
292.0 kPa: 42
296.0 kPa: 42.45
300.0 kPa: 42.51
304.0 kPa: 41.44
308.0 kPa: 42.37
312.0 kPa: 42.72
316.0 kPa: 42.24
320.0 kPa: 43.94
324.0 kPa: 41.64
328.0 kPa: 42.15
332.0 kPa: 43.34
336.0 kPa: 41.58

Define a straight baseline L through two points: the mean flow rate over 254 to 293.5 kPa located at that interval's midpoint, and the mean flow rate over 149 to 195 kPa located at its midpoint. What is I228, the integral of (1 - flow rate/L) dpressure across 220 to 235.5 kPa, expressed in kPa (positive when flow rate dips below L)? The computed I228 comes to 3.4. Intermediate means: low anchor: 34.8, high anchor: 40.3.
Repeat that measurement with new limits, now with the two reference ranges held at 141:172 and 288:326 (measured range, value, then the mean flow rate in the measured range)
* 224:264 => 2.7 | 36.6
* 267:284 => 0.4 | 39.8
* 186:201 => 2.2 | 31.3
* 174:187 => 0.7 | 34.2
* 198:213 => 5.9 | 22.5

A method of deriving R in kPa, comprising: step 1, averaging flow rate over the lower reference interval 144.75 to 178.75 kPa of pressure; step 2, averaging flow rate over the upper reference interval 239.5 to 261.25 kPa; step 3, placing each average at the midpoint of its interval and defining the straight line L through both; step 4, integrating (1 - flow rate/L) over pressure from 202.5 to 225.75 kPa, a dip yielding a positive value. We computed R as 10.0 kPa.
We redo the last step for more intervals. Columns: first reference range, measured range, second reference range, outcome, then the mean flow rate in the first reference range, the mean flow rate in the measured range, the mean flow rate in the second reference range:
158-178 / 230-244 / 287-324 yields 1.1 kPa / 35.7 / 35.9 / 42.3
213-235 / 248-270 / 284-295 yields -3.3 kPa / 26.3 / 39.6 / 41.5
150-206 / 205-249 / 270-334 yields 9.7 kPa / 33.2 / 28.7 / 41.8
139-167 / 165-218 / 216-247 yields 6.0 kPa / 34.6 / 29.3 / 31.3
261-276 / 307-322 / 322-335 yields -0.4 kPa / 39.7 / 42.8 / 42.3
